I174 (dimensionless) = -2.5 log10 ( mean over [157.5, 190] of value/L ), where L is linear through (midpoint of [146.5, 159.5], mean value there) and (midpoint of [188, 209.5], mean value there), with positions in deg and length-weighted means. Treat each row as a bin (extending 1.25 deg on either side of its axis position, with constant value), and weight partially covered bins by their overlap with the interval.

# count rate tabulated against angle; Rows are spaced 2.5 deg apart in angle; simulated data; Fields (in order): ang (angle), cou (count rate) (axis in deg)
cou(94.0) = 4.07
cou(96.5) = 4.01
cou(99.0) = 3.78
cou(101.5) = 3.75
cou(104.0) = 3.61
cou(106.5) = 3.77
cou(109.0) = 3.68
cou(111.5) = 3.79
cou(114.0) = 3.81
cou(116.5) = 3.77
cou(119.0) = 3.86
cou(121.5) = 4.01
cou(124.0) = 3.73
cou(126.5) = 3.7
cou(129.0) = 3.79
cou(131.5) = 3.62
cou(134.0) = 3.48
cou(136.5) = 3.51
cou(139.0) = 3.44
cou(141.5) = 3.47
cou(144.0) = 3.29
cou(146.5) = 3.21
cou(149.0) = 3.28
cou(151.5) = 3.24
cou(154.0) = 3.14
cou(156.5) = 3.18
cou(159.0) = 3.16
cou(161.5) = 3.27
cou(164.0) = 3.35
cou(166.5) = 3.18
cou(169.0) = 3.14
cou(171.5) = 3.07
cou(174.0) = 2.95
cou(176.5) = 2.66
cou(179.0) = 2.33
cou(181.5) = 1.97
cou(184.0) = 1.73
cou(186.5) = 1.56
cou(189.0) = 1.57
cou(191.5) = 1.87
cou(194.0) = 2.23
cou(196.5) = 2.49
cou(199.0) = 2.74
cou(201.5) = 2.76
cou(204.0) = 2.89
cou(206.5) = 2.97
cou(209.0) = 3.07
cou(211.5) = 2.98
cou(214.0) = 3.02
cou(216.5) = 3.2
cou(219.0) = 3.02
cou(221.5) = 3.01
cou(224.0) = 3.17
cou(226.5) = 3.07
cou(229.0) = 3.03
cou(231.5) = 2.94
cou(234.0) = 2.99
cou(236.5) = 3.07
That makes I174 0.11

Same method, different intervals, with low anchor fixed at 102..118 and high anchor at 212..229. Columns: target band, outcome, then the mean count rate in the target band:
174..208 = 0.36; 2.32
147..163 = 0.08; 3.21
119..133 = -0.04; 3.77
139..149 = 0.06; 3.33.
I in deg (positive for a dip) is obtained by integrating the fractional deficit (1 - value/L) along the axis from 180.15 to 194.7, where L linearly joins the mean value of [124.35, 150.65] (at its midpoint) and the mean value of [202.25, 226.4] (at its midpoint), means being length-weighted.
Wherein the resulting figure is 6.29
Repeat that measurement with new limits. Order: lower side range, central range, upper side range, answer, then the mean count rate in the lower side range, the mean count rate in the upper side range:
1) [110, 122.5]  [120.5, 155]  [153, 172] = 0.5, 3.84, 3.19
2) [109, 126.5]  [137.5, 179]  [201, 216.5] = 3.3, 3.81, 2.98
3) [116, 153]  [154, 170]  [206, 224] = 0.8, 3.55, 3.05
